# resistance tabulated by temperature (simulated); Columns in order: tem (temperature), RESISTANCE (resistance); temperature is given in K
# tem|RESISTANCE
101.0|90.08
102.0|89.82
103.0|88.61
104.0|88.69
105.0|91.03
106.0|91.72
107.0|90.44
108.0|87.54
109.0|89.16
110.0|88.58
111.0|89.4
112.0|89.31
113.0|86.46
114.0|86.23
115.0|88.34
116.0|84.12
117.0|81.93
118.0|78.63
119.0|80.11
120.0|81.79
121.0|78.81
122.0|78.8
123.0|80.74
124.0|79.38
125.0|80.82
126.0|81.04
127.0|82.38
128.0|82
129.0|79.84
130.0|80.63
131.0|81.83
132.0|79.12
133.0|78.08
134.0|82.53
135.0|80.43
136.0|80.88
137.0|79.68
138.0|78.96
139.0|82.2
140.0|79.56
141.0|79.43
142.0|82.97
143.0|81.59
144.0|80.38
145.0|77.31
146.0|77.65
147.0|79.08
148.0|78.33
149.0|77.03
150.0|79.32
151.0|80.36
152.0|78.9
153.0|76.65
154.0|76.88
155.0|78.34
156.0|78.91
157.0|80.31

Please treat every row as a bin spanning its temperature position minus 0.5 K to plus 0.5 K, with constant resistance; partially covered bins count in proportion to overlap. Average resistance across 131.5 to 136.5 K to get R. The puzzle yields 80.2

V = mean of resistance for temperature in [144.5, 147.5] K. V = 78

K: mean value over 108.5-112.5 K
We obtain 89.1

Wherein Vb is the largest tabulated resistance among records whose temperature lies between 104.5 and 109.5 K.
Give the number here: 91.72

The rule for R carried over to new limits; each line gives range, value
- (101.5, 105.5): 89.5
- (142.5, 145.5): 79.8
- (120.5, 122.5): 78.8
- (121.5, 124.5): 79.6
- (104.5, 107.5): 91.1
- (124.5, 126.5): 80.9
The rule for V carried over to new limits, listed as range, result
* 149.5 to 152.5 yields 79.5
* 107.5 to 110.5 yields 88.4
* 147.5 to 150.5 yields 78.2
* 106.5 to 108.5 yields 89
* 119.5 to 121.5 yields 80.3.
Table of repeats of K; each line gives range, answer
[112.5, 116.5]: 86.3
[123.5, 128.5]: 81.1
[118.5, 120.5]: 81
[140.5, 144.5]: 81.1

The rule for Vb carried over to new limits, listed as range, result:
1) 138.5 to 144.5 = 82.97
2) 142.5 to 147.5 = 81.59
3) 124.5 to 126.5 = 81.04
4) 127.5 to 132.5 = 82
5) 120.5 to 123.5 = 80.74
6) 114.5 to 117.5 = 88.34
